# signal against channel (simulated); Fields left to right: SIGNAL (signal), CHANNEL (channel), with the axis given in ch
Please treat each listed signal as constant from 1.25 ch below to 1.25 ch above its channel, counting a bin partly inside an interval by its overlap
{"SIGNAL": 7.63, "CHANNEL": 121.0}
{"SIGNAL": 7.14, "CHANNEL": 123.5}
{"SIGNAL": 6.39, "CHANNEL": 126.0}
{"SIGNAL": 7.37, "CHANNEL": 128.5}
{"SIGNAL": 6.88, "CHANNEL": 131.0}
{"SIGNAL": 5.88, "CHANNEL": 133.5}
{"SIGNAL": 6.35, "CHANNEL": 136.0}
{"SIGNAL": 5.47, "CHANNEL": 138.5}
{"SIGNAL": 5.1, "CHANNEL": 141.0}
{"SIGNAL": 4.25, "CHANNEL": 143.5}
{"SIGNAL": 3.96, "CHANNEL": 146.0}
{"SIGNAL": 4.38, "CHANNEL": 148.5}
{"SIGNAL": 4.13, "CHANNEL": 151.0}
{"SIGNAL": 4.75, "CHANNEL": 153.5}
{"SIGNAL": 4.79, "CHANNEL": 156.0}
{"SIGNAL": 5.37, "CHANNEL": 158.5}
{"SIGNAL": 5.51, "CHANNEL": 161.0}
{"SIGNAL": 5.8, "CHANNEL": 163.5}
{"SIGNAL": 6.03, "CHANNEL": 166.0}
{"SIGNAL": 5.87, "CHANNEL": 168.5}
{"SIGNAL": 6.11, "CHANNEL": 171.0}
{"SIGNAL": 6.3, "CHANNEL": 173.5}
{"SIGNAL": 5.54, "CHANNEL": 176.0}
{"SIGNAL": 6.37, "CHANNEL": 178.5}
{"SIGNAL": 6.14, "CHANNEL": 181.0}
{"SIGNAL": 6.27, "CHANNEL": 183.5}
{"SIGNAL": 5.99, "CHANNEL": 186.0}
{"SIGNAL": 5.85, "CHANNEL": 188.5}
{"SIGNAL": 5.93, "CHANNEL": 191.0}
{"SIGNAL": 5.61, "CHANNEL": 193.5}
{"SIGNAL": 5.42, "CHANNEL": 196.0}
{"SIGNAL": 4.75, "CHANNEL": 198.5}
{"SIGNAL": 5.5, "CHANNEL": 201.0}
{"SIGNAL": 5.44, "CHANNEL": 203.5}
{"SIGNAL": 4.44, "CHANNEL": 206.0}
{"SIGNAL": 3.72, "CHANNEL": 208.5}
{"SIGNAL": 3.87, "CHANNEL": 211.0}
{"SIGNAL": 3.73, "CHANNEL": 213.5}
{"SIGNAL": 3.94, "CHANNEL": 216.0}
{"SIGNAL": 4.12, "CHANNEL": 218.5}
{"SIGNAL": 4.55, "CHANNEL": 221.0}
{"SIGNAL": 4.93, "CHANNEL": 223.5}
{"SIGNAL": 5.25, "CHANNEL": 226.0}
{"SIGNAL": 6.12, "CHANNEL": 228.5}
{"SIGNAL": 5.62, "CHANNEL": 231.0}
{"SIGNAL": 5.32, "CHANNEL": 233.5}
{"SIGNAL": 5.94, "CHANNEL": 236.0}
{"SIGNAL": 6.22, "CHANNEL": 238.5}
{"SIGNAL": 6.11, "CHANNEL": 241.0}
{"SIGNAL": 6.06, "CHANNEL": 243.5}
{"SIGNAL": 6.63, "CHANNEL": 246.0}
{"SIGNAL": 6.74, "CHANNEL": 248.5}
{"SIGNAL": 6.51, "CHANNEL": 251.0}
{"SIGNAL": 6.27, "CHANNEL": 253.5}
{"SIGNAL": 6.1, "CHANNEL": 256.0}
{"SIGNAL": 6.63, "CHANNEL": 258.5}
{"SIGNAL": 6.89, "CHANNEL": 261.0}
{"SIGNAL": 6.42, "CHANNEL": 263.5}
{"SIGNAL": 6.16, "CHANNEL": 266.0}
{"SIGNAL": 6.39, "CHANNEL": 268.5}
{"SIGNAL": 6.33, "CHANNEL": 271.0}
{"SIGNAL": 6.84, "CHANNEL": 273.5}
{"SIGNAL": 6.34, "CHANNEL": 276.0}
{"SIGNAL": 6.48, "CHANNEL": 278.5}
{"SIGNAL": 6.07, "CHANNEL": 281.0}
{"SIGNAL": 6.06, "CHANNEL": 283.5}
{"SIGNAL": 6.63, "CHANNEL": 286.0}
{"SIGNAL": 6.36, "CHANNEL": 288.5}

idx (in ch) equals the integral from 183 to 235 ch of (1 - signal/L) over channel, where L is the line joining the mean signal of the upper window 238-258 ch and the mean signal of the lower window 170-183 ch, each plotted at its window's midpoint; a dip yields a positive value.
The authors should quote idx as 9.7 ch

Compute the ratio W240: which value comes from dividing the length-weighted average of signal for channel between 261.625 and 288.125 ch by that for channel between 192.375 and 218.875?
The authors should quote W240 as 1.4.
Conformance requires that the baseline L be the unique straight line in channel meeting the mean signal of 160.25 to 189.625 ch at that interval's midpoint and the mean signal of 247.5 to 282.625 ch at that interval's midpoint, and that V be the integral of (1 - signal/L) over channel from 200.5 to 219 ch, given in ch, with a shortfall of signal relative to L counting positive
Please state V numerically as 5.6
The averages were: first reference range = 5.99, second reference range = 6.43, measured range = 4.31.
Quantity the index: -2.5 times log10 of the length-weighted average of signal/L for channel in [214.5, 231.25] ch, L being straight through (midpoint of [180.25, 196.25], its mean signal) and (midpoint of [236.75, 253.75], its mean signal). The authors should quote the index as 0.26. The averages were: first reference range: 5.91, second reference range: 6.36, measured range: 4.87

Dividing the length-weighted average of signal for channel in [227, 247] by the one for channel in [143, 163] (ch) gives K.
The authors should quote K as 1.27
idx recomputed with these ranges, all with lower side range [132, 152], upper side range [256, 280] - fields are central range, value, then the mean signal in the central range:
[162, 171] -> -1.11 ch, 5.92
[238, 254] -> -0.42 ch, 6.37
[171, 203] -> -1.79 ch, 5.81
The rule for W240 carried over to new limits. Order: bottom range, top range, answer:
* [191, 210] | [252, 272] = 1.27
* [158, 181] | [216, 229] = 0.82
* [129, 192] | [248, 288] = 1.15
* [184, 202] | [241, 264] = 1.15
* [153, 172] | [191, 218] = 0.84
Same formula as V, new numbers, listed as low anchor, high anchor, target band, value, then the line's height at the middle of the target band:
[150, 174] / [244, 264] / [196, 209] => 2.2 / 5.92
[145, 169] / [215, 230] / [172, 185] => -3.0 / 4.98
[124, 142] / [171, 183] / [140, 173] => 5.7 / 6.18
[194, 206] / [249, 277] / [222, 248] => 0.3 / 5.9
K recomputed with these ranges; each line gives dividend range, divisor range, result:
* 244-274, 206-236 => 1.38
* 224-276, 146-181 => 1.14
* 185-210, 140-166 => 1.08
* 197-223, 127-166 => 0.83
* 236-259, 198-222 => 1.44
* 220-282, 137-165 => 1.25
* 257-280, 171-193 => 1.07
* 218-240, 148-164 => 1.09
